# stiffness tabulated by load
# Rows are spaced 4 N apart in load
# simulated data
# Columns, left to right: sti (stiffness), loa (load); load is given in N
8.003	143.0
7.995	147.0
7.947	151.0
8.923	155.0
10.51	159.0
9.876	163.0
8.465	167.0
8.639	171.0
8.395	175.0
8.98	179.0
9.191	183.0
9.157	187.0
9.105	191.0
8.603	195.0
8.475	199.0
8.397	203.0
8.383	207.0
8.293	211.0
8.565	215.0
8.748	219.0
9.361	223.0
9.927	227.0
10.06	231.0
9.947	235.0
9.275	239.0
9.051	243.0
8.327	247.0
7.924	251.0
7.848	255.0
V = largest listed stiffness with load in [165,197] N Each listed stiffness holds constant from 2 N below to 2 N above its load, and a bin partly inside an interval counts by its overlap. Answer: 9.191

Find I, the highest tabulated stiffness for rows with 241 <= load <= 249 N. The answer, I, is 9.051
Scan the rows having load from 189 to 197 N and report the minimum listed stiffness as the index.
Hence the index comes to 8.603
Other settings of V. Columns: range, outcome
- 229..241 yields 10.06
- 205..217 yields 8.565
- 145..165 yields 10.51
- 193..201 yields 8.603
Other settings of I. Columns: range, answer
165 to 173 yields 8.639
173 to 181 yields 8.98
